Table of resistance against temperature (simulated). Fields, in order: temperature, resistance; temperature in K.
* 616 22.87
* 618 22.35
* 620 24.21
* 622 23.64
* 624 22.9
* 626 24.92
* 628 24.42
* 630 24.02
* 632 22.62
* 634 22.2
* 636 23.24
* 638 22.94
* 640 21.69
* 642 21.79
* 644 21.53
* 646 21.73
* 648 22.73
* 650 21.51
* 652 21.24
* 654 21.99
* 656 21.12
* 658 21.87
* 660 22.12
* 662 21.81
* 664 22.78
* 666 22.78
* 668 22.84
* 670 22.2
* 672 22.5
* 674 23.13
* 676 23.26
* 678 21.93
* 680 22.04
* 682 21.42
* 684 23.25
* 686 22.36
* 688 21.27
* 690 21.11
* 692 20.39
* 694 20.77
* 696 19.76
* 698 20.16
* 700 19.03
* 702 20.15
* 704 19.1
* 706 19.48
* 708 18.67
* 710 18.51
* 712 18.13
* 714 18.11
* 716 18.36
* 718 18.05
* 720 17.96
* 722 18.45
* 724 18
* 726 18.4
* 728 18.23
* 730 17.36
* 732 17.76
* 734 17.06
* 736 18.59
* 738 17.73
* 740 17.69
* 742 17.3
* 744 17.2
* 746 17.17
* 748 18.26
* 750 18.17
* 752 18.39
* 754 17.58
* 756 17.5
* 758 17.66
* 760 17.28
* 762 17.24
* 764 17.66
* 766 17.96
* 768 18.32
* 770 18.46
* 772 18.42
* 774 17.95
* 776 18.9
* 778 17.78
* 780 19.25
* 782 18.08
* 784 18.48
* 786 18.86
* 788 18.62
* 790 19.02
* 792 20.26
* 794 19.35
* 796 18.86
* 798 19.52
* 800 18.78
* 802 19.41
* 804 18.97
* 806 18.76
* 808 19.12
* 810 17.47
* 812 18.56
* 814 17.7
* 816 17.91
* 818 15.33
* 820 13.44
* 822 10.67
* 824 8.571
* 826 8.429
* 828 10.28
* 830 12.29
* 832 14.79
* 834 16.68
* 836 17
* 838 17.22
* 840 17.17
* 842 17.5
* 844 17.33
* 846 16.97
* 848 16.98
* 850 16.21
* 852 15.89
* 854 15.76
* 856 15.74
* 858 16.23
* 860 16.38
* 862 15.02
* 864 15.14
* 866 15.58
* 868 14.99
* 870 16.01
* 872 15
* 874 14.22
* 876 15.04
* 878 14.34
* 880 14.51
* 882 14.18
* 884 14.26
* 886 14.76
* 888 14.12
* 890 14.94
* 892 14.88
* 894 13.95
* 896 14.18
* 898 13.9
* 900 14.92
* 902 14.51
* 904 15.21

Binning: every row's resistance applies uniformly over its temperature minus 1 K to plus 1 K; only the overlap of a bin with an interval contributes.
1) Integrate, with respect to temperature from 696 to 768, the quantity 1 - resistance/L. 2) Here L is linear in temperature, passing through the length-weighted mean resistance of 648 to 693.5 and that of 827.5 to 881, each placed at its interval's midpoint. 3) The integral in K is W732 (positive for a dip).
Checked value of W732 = 6.3 K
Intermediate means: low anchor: 22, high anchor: 15.6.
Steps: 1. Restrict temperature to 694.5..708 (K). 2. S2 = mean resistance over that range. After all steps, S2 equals 19.6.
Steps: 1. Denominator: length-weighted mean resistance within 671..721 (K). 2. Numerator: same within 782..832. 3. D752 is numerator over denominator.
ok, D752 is 0.8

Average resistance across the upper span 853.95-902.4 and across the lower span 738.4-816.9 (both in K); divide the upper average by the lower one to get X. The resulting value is 0.8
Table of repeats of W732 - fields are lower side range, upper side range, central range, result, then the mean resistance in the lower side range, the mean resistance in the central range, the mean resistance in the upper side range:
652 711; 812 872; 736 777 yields 1.28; 21.3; 17.9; 15.2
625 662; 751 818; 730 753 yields 2.19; 22.4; 17.7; 18.4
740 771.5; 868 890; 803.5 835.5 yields 2.54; 17.8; 14.9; 14.7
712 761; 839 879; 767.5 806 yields -4.01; 17.9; 18.8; 15.9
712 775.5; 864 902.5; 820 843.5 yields 3.06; 17.9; 13.8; 14.7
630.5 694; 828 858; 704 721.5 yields 1.68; 22.1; 18.4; 16.1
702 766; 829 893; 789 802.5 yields -2.01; 18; 19.3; 15.5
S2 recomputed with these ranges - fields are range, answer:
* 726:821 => 18.1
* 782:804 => 19.1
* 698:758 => 18.2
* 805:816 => 18.3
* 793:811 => 18.9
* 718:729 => 18.2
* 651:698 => 21.9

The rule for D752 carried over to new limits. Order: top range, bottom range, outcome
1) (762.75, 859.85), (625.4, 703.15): 0.77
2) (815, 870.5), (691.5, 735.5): 0.80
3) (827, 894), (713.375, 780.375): 0.86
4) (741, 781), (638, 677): 0.81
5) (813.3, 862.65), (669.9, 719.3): 0.74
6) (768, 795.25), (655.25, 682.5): 0.84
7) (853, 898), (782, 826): 0.86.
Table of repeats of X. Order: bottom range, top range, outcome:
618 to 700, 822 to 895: 0.67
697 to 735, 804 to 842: 0.83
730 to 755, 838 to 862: 0.93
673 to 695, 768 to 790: 0.84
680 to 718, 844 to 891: 0.77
